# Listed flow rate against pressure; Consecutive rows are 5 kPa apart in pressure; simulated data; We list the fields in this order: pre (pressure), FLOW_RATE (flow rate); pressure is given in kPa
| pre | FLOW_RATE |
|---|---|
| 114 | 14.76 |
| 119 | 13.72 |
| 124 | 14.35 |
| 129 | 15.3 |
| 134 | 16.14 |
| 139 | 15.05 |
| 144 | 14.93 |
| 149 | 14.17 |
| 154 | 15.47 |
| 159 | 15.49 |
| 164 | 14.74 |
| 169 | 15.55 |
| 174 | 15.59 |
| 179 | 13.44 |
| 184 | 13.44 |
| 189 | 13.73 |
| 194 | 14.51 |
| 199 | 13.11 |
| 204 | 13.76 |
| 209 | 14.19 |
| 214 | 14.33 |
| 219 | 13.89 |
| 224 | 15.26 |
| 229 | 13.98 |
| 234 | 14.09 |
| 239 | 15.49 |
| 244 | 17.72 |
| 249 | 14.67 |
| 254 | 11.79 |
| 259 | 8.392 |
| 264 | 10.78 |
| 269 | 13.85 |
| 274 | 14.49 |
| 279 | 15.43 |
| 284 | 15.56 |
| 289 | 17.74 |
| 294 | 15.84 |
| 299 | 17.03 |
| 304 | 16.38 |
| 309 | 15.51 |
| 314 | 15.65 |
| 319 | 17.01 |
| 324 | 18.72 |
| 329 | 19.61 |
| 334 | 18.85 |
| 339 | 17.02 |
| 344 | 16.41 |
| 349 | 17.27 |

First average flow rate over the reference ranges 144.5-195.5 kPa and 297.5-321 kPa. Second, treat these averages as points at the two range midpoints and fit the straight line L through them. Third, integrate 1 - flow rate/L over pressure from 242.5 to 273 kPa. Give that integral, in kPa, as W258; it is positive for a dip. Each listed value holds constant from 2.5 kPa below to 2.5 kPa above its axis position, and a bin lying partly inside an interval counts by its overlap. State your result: 5.6 kPa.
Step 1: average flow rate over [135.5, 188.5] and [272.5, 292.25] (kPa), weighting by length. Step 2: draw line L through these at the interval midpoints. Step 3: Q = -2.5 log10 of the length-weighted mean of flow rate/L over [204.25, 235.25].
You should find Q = 0.076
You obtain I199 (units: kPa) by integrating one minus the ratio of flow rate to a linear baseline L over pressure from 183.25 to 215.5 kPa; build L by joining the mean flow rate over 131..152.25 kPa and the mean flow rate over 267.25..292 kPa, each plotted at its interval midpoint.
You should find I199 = 2.9 kPa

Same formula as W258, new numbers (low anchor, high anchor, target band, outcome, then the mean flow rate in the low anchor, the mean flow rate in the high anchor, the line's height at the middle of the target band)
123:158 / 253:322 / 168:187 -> 0.8 kPa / 15.1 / 14.8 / 15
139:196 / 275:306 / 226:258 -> 2.6 kPa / 14.7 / 16.2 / 15.6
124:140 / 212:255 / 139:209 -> 2.9 kPa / 15.4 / 14.7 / 15.1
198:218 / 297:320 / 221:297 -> 3.7 kPa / 13.9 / 16.3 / 15.1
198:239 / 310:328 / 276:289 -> 0.2 kPa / 14.2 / 17.2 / 16.1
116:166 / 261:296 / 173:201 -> 1.8 kPa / 14.9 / 14.7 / 14.9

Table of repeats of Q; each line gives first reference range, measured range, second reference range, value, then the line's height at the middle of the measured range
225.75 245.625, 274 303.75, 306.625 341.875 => 0.027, 16.6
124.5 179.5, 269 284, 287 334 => 0.126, 16.7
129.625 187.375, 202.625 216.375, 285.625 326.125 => 0.103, 15.5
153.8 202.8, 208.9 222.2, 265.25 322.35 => 0.052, 14.9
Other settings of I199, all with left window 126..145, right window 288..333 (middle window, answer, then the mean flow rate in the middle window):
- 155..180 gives 0.9 kPa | 15.1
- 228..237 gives 1.2 kPa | 14.1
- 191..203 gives 1.6 kPa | 13.8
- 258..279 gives 5.2 kPa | 12.5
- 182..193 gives 1.5 kPa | 13.7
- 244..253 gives 0.8 kPa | 15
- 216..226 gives 1.0 kPa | 14.5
